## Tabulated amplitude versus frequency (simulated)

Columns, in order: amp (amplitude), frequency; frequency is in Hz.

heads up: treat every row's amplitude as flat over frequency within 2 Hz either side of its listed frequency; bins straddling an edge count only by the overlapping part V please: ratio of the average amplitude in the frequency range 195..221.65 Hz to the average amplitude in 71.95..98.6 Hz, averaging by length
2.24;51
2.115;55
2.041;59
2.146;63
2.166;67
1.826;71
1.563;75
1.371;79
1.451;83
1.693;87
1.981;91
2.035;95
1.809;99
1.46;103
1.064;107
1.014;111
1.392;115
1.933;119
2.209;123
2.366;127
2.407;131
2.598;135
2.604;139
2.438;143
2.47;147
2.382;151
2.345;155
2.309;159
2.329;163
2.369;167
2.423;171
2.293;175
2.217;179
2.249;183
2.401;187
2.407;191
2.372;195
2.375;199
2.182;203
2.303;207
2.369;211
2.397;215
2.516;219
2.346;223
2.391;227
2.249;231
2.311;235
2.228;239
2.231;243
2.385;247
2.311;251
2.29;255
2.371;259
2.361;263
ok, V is 1.4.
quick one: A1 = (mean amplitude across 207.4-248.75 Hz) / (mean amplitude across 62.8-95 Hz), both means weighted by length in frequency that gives 1.3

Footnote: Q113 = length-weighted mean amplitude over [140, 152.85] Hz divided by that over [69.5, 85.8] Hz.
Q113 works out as 1.58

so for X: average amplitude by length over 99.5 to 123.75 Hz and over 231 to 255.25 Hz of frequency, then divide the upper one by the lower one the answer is 1.53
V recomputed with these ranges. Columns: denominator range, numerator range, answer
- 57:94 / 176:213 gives 1.28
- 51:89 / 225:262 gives 1.25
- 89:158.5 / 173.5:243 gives 1.14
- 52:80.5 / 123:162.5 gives 1.27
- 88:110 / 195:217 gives 1.42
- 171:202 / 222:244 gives 0.98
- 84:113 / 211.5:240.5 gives 1.49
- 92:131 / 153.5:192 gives 1.34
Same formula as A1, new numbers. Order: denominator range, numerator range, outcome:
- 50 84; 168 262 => 1.24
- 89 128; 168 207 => 1.36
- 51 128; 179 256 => 1.31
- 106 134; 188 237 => 1.29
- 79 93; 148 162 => 1.42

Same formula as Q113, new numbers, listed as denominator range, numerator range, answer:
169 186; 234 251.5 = 1.00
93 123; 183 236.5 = 1.49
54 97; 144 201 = 1.27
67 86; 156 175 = 1.45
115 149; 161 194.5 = 1.01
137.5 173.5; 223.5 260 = 0.96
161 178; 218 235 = 1.01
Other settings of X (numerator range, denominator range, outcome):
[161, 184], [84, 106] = 1.33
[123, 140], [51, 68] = 1.15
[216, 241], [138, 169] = 0.98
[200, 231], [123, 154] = 0.96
